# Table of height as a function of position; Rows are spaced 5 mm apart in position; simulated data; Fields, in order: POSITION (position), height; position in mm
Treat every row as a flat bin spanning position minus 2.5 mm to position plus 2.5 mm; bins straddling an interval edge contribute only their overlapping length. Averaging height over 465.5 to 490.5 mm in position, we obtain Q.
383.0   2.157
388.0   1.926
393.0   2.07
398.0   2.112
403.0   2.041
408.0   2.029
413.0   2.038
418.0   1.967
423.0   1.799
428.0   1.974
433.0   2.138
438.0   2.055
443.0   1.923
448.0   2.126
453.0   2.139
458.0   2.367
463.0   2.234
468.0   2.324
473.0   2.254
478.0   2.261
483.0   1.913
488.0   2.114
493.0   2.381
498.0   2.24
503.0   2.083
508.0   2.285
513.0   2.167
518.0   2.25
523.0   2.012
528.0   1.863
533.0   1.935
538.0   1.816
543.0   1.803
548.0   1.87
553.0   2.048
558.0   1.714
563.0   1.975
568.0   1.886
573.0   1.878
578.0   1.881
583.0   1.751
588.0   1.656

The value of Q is 2.17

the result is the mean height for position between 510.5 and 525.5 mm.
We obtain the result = 2.14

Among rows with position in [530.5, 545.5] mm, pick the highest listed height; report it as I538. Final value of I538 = 1.935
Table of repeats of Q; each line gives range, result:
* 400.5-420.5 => 2.02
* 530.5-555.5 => 1.89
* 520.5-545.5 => 1.89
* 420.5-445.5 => 1.98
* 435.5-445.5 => 1.99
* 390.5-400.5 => 2.09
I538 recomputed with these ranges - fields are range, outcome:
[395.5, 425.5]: 2.112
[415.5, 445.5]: 2.138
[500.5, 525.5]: 2.285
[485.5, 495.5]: 2.381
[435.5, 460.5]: 2.367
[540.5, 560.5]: 2.048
